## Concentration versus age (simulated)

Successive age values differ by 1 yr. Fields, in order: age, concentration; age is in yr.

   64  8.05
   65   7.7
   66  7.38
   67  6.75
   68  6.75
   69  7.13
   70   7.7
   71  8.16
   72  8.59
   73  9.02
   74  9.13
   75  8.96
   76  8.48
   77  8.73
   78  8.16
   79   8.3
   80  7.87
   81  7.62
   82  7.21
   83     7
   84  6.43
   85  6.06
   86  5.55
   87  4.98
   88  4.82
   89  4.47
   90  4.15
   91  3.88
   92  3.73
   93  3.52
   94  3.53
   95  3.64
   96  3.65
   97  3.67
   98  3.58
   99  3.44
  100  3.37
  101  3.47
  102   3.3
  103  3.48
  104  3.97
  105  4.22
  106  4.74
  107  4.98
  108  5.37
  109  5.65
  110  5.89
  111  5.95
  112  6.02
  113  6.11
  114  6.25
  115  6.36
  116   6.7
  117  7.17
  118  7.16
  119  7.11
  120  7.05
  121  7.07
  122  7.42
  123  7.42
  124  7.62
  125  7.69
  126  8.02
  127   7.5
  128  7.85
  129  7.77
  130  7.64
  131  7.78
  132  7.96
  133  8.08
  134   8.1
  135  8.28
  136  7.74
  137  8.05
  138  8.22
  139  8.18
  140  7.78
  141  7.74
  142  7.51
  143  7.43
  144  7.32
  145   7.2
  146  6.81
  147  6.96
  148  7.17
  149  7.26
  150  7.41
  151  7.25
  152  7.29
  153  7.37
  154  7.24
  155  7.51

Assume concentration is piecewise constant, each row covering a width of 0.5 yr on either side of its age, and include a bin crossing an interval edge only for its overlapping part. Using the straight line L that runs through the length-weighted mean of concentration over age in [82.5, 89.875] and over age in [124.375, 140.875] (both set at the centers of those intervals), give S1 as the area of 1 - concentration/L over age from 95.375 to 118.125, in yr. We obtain 5.9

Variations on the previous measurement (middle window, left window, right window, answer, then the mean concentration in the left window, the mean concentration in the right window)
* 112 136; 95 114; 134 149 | -4.85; 4.52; 7.6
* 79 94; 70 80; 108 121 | 4.57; 8.53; 6.43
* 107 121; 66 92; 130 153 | 1.89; 6.98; 7.61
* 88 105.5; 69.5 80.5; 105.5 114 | 7.70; 8.46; 5.63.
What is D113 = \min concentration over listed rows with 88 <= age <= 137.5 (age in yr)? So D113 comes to 3.3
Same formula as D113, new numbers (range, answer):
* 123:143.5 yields 7.42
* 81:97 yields 3.52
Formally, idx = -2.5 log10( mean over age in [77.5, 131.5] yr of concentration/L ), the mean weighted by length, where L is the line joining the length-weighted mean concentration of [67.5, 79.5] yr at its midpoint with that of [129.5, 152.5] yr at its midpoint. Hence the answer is 0.34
